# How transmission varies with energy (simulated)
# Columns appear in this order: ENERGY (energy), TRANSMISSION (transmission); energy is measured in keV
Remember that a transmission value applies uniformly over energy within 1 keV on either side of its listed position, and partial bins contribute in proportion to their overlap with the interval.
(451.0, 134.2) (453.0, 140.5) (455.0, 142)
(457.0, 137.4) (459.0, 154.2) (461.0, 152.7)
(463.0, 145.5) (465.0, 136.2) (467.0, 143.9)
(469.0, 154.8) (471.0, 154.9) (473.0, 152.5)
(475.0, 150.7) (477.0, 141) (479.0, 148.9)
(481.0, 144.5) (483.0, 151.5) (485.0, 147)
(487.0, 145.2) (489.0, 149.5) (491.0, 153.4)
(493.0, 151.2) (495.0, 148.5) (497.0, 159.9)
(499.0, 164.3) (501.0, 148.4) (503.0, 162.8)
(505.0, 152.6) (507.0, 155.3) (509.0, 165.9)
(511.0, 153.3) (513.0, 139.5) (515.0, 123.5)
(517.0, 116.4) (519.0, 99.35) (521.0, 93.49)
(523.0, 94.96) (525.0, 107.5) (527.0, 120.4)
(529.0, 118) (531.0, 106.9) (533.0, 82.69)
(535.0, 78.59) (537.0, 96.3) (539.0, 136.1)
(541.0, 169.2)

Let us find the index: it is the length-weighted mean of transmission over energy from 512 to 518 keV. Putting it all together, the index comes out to 126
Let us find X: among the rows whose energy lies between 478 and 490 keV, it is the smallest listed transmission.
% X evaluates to 144.5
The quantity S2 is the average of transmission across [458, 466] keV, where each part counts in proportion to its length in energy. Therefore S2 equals 147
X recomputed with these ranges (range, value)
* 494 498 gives 148.5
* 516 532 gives 93.49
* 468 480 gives 141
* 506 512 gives 153.3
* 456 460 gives 137.4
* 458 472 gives 136.2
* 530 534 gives 82.69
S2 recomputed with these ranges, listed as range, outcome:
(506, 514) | 154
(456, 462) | 148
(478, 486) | 148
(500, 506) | 155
